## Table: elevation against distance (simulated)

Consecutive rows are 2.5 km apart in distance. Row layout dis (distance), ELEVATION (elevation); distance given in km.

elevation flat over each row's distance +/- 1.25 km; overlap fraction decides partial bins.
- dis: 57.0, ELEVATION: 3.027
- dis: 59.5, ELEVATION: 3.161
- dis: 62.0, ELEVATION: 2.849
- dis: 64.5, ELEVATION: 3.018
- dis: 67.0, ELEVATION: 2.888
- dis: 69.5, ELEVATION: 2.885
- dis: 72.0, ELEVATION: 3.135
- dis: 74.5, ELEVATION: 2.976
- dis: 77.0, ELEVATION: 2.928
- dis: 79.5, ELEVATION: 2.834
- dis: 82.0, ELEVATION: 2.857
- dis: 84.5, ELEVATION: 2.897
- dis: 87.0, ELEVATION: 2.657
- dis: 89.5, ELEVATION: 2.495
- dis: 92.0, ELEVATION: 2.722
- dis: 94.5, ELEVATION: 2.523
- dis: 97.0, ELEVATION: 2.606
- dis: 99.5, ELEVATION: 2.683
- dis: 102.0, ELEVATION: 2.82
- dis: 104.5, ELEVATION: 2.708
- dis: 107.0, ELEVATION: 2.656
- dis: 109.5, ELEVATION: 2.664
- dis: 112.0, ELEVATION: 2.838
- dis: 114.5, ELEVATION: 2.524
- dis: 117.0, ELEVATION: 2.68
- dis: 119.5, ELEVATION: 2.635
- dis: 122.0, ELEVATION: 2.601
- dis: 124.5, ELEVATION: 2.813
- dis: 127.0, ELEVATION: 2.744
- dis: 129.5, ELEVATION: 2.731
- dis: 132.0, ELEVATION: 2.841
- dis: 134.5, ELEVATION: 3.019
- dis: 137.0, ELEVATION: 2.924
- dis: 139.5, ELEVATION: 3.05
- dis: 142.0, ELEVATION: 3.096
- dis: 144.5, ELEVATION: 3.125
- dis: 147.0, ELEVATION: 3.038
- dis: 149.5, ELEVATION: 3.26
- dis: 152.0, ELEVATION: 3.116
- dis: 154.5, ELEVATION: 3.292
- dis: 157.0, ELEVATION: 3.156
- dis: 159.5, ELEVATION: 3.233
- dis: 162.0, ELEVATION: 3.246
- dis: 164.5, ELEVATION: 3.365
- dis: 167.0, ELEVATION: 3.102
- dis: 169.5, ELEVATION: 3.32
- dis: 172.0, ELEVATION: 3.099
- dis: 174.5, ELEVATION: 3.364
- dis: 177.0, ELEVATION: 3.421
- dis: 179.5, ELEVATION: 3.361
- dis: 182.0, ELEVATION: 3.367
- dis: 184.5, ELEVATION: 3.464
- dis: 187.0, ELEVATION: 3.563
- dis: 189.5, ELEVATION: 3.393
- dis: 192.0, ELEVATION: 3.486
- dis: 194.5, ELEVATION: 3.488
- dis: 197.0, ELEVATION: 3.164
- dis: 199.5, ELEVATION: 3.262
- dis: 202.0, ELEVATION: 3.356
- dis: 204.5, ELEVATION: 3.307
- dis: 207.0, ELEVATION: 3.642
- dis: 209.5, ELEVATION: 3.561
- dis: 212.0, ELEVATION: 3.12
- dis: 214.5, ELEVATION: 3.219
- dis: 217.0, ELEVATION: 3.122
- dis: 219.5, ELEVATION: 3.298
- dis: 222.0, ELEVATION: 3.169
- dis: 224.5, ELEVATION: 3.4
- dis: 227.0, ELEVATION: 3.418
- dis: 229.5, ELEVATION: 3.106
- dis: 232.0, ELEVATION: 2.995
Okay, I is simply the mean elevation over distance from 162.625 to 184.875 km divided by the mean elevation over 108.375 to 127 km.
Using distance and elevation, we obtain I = 1.23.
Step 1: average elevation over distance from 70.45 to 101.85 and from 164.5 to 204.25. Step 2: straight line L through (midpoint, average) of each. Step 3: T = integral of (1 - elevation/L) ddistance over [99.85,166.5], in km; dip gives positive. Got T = 2.8 km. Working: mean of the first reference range 2.78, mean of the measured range 2.93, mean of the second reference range 3.35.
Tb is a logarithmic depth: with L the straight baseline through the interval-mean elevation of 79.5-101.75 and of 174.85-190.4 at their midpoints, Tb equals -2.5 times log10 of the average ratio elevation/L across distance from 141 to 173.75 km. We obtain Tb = 0.011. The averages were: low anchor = 2.69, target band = 3.19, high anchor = 3.43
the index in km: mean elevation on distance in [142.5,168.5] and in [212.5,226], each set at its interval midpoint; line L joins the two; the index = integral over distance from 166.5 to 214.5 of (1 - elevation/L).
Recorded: -2.1 km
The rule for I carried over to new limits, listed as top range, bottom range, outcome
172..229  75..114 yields 1.23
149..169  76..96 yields 1.18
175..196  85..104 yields 1.29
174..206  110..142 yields 1.21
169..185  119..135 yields 1.21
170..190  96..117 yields 1.26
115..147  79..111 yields 1.06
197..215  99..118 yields 1.24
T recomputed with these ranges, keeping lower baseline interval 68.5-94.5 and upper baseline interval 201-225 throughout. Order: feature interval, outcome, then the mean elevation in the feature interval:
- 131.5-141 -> 0.2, 2.97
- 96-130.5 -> 2.9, 2.69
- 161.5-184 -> -1.0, 3.3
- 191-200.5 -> -0.3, 3.35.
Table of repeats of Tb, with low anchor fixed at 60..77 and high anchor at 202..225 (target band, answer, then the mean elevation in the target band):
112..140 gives 0.12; 2.77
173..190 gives -0.06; 3.42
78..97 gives 0.11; 2.71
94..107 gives 0.14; 2.68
